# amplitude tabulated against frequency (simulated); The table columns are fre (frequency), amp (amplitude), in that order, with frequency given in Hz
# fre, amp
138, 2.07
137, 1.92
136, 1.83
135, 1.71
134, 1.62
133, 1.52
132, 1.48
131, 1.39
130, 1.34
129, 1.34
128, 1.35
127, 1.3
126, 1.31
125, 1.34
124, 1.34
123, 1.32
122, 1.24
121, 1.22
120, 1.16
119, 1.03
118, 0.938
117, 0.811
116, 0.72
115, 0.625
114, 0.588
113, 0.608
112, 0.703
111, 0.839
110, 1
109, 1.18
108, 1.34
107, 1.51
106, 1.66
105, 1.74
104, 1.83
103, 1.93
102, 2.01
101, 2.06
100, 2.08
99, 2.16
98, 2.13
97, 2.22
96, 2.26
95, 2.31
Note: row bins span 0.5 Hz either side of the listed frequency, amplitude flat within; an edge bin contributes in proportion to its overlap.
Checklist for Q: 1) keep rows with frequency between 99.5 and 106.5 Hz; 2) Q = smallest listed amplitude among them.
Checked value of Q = 1.66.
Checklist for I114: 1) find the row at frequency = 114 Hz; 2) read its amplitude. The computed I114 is 0.588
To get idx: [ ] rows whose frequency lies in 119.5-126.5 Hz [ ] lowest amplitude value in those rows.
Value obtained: 1.16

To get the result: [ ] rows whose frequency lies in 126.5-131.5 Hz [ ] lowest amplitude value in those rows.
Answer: 1.3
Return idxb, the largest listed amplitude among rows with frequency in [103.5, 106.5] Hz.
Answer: 1.83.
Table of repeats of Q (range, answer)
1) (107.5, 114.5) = 0.588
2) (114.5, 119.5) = 0.625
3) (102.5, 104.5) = 1.83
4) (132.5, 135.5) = 1.52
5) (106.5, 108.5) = 1.34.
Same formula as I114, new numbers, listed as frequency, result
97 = 2.22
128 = 1.35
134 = 1.62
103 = 1.93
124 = 1.34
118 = 0.938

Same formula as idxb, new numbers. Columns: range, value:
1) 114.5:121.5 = 1.22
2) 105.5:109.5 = 1.66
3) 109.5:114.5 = 1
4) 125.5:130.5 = 1.35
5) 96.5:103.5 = 2.22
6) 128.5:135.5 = 1.71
